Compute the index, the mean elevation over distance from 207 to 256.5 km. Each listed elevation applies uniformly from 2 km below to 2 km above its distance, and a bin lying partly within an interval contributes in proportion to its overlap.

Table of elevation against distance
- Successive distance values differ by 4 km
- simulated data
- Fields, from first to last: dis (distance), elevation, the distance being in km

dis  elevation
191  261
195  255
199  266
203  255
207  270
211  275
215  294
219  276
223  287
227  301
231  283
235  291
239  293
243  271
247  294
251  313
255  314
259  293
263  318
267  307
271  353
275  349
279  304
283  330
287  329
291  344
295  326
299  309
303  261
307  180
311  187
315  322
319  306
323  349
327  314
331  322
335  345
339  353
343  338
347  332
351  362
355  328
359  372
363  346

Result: 290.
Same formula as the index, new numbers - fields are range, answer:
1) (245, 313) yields 301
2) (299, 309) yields 238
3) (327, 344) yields 337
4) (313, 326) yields 325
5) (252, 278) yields 321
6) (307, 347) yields 309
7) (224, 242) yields 291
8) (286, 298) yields 331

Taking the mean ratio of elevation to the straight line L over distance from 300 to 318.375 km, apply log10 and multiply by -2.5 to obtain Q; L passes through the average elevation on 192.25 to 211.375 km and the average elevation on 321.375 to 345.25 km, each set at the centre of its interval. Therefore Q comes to 0.29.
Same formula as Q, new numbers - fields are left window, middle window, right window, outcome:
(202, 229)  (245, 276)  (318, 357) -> -0.05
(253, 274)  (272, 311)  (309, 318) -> -0.04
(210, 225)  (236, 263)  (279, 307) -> -0.02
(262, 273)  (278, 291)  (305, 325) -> -0.07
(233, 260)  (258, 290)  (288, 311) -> -0.14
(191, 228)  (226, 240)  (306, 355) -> -0.04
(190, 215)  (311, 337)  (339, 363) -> 0.06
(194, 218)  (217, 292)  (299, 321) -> -0.17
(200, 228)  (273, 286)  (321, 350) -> -0.06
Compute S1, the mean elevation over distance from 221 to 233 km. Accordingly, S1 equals 290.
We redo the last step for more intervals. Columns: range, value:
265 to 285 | 329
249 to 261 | 307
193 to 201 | 260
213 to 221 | 285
